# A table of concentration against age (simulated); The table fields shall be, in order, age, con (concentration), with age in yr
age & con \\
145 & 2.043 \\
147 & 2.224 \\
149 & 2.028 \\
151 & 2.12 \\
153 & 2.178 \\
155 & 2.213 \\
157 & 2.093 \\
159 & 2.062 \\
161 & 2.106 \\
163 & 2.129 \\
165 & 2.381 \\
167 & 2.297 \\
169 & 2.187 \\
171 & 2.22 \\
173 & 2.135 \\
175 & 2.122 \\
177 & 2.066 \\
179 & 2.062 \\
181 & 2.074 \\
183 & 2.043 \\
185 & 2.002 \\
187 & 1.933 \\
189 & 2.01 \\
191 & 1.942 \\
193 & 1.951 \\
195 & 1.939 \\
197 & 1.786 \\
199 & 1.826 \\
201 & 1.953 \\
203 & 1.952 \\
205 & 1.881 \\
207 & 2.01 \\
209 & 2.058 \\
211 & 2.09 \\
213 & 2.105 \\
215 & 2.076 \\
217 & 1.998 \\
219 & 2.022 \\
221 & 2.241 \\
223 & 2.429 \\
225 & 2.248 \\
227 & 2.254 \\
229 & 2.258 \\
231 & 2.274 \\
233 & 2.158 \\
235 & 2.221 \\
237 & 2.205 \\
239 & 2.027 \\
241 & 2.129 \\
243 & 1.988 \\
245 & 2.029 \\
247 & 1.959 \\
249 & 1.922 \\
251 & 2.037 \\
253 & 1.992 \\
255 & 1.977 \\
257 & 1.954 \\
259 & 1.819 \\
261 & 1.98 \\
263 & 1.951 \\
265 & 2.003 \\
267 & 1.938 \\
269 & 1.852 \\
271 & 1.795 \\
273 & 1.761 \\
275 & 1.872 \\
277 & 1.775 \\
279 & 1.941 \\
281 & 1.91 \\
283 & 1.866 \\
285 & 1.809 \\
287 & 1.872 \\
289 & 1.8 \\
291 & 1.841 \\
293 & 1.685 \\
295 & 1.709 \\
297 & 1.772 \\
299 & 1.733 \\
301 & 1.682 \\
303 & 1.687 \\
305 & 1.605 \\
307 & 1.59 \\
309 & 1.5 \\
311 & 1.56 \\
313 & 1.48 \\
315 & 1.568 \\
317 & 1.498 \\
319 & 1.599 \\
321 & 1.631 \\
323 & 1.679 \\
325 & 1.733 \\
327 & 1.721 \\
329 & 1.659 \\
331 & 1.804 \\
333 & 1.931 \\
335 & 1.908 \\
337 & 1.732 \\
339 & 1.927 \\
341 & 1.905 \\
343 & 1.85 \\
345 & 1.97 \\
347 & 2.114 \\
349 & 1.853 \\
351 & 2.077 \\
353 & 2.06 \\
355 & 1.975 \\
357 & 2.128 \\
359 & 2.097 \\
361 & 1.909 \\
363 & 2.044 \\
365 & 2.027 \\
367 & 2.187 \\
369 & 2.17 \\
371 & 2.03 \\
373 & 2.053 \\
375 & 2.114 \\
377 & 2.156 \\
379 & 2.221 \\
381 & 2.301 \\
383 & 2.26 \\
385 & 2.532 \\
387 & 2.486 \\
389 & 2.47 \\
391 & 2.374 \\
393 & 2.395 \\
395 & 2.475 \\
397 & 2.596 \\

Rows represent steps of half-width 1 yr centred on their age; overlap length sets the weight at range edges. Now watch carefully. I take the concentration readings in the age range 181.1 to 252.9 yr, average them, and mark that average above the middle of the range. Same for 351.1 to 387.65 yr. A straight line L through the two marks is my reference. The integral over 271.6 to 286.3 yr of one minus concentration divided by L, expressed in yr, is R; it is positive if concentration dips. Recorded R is 1.7 yr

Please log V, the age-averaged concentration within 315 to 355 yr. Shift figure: 1.82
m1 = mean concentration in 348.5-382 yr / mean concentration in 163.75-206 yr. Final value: 1.0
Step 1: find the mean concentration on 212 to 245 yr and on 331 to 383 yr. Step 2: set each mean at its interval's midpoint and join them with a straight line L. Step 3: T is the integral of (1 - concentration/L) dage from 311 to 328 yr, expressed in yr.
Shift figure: 3.76 yr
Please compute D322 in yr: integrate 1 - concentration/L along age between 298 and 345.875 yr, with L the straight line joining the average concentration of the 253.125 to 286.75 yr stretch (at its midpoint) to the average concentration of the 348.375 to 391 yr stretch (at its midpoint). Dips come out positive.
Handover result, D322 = 7.7 yr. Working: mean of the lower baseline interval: 1.89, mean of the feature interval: 1.71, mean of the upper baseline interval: 2.16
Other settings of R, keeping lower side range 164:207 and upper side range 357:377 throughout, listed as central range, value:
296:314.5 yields 3.96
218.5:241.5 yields -1.86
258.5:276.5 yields 1.49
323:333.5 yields 1.60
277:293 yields 1.65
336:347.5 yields 0.91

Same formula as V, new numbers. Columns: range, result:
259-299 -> 1.85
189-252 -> 2.06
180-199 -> 1.96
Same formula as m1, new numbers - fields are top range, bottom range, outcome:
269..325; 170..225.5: 0.84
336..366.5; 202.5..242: 0.93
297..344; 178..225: 0.84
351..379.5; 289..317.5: 1.27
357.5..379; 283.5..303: 1.18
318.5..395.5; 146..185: 0.95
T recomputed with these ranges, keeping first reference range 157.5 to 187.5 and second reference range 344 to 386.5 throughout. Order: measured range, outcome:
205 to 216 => 0.4 yr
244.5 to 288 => 4.3 yr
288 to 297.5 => 1.6 yr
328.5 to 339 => 1.4 yr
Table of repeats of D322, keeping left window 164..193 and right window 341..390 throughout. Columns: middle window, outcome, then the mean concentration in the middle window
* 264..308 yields 6.6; 1.8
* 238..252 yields 0.6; 2.01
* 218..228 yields -0.6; 2.24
